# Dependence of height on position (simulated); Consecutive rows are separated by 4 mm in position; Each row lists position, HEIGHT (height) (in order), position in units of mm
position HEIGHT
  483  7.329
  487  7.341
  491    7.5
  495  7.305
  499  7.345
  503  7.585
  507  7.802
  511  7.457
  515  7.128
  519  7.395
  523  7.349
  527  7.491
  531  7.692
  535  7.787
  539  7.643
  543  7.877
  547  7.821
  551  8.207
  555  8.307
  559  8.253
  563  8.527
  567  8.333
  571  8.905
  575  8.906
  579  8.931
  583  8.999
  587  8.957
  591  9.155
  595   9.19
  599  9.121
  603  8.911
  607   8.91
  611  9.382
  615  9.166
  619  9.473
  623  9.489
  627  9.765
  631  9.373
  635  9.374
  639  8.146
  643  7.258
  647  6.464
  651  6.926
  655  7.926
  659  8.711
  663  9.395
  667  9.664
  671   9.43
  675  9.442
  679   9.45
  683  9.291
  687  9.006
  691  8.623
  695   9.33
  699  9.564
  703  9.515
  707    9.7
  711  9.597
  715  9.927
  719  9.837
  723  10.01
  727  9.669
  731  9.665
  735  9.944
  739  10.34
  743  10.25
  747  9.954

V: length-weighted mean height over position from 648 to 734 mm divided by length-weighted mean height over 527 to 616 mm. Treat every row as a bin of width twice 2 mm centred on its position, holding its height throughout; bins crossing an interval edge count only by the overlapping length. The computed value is 1.1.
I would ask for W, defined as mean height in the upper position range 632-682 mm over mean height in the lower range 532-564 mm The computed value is 1.06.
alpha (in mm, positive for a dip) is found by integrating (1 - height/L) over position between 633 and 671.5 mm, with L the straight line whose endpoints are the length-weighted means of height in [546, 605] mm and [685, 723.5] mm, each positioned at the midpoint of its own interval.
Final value 3.76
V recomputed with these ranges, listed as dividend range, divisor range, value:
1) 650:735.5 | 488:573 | 1.20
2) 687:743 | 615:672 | 1.11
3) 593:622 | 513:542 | 1.22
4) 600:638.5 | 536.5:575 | 1.12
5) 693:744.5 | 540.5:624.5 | 1.11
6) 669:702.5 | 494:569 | 1.20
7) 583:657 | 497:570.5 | 1.12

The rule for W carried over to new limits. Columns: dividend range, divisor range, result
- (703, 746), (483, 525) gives 1.33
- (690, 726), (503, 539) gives 1.28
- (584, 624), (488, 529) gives 1.23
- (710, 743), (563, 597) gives 1.11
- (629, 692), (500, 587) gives 1.08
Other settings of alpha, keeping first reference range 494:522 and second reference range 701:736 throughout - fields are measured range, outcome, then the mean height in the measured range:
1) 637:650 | 2.43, 7.26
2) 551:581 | -1.84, 8.57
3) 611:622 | -0.91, 9.35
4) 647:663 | 2.10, 7.87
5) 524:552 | 0.03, 7.76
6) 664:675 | -0.36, 9.51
